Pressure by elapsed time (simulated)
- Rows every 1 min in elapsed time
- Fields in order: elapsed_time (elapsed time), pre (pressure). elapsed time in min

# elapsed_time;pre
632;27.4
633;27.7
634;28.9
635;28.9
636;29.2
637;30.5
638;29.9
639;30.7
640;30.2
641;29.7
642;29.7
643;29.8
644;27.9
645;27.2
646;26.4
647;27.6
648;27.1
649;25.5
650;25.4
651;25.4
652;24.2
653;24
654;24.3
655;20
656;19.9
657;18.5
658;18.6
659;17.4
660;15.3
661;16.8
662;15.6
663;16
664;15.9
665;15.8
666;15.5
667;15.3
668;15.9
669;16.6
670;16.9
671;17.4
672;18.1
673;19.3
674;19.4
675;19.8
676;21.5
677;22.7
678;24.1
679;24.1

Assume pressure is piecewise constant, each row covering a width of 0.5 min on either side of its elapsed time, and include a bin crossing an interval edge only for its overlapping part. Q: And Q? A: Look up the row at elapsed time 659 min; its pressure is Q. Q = 17.4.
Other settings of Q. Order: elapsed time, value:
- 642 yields 29.7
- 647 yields 27.6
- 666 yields 15.5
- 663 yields 16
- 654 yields 24.3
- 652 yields 24.2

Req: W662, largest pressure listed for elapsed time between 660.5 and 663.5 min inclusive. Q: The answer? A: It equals 16.8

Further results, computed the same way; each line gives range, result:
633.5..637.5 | 30.5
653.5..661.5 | 24.3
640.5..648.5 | 29.8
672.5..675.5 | 19.8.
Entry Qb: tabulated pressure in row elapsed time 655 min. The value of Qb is 20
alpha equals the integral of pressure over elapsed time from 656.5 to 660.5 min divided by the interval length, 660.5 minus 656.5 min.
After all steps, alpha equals 17.4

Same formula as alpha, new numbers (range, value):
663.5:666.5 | 15.7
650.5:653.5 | 24.5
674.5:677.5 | 21.3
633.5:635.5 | 28.9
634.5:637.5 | 29.5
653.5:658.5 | 20.3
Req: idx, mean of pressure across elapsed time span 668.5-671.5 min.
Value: 17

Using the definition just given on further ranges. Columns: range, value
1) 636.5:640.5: 30.3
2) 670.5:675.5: 18.8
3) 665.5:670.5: 16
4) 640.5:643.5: 29.7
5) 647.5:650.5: 26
